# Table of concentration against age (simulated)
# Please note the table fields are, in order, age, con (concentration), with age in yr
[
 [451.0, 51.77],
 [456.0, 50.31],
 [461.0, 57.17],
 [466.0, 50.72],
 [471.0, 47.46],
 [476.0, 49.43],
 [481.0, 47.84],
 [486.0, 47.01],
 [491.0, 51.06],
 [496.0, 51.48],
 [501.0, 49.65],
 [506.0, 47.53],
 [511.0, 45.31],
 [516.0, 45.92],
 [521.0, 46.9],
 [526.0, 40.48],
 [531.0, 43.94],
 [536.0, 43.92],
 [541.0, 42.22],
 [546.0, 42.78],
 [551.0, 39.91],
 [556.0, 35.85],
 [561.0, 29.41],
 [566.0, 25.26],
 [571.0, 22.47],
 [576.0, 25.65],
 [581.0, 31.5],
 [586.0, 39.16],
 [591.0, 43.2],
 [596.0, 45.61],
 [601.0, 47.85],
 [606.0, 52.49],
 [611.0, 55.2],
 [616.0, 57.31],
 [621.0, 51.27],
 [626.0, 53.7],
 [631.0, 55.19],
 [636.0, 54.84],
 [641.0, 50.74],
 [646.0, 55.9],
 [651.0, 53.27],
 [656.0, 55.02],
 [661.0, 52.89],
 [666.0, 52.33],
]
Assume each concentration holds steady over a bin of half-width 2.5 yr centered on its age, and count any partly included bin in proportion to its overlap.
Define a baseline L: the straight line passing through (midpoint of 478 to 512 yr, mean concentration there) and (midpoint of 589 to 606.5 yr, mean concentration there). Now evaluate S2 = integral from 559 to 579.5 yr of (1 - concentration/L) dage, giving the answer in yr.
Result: 9.3 yr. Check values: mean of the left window 48.7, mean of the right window 46.8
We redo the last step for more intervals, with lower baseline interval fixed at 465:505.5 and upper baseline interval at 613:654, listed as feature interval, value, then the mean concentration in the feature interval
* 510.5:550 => 5.4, 43.7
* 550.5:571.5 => 8.6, 30.5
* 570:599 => 9.4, 35.5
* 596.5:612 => 0.7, 50.7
